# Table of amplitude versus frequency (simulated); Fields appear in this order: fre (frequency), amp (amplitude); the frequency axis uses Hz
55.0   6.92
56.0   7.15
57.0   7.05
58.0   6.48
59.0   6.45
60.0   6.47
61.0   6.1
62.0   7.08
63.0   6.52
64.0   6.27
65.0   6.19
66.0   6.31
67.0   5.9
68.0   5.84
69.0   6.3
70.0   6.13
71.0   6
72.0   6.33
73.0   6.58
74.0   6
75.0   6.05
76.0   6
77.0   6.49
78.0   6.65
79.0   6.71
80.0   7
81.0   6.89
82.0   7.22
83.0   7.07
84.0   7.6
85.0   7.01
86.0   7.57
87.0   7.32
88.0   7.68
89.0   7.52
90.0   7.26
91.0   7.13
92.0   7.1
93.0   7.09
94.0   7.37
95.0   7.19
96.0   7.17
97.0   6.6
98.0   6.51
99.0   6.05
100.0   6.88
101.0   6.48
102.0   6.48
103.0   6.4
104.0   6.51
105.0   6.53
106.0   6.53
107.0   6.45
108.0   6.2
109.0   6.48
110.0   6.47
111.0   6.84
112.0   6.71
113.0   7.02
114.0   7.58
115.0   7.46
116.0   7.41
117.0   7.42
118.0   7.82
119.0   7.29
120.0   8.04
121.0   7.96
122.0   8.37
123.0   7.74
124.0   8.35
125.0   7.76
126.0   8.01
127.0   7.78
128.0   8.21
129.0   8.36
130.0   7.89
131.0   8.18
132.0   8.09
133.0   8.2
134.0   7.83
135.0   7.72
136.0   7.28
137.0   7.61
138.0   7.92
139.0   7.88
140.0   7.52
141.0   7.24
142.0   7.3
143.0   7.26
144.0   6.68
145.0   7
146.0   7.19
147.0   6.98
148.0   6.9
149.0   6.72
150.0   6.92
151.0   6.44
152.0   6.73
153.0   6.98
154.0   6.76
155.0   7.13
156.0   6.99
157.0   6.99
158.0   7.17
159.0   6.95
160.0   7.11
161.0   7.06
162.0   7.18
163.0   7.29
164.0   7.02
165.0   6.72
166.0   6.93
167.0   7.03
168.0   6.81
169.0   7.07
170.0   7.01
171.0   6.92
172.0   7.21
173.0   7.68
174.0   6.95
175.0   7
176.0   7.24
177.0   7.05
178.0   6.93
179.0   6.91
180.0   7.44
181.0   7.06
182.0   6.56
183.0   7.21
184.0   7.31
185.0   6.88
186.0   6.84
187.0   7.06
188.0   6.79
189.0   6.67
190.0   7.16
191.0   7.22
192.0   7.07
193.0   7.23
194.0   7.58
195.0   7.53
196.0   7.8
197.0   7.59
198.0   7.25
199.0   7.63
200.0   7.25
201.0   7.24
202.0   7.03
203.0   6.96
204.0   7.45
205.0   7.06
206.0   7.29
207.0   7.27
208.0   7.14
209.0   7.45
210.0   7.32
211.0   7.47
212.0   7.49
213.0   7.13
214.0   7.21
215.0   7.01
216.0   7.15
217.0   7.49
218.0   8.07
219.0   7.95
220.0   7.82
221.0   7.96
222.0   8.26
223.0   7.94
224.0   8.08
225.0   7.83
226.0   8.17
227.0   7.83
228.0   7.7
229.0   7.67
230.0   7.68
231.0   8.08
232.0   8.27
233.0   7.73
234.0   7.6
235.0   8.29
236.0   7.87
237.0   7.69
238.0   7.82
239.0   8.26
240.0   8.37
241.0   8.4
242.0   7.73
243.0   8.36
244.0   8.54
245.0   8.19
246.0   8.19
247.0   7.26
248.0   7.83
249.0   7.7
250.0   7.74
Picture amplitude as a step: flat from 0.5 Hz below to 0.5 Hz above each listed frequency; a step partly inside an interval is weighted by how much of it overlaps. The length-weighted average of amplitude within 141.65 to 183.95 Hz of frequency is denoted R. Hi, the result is 7.01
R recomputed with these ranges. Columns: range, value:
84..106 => 6.95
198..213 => 7.28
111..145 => 7.67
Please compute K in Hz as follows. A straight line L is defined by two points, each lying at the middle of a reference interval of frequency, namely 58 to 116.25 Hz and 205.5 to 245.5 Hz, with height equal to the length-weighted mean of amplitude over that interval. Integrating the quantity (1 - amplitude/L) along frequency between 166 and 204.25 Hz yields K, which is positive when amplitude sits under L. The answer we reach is 1.7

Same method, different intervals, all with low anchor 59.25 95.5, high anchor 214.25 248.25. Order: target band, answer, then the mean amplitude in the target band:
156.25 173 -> 0.8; 7.05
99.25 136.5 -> -1.7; 7.36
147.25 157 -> 0.6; 6.85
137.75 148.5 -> 0.0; 7.25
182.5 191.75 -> 0.7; 7.02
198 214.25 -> 0.9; 7.27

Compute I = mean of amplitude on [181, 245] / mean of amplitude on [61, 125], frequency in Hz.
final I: 1.10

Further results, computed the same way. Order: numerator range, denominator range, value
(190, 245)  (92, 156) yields 1.06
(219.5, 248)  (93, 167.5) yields 1.11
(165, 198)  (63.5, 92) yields 1.06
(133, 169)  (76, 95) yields 1.00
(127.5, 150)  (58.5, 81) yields 1.19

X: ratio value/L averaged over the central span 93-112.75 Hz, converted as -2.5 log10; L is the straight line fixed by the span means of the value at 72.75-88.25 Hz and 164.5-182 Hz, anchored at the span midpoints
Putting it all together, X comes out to 0.04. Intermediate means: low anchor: 6.86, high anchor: 7.04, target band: 6.64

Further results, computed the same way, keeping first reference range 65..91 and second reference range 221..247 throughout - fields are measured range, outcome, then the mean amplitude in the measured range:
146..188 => 0.07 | 7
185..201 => 0.06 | 7.23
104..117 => 0.02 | 6.82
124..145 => -0.08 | 7.73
